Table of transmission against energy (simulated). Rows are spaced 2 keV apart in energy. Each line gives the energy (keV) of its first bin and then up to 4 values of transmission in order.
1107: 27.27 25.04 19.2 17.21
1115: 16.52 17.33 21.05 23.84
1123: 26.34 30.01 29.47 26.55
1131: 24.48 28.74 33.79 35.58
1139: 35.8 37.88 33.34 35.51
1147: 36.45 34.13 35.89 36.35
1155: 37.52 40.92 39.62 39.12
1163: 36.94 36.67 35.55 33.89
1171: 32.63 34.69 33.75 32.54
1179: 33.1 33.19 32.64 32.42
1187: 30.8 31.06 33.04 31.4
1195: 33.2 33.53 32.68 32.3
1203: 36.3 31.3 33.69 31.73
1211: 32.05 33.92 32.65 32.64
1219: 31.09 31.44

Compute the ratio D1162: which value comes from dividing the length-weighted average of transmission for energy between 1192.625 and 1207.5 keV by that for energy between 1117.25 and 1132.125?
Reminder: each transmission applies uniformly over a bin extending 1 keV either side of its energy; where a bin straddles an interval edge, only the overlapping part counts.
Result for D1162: 1.3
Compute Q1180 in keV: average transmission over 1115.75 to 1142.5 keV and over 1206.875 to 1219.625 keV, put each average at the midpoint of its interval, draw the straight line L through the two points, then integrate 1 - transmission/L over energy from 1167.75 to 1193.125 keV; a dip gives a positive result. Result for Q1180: -1.5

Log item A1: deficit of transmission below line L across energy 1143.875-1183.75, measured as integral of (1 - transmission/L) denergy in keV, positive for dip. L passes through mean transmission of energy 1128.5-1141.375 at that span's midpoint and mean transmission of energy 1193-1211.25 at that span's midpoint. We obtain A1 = -4.11 keV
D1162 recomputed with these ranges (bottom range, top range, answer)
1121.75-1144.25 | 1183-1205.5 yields 1.05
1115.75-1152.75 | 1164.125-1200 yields 1.09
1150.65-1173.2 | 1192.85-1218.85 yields 0.89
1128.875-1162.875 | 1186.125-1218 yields 0.93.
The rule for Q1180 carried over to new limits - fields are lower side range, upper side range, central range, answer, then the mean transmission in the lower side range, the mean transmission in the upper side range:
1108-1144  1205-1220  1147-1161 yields -4.3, 26.8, 32.5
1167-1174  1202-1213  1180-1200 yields 0.7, 34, 33.1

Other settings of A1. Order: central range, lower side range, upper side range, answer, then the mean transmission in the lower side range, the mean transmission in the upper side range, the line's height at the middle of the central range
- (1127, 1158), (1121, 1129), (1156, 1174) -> -2.26 keV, 27.8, 36.7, 31.7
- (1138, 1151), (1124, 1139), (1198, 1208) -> -2.02 keV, 30.2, 33.3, 30.8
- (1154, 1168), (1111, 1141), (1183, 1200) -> -4.05 keV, 26.4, 32.3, 29.5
